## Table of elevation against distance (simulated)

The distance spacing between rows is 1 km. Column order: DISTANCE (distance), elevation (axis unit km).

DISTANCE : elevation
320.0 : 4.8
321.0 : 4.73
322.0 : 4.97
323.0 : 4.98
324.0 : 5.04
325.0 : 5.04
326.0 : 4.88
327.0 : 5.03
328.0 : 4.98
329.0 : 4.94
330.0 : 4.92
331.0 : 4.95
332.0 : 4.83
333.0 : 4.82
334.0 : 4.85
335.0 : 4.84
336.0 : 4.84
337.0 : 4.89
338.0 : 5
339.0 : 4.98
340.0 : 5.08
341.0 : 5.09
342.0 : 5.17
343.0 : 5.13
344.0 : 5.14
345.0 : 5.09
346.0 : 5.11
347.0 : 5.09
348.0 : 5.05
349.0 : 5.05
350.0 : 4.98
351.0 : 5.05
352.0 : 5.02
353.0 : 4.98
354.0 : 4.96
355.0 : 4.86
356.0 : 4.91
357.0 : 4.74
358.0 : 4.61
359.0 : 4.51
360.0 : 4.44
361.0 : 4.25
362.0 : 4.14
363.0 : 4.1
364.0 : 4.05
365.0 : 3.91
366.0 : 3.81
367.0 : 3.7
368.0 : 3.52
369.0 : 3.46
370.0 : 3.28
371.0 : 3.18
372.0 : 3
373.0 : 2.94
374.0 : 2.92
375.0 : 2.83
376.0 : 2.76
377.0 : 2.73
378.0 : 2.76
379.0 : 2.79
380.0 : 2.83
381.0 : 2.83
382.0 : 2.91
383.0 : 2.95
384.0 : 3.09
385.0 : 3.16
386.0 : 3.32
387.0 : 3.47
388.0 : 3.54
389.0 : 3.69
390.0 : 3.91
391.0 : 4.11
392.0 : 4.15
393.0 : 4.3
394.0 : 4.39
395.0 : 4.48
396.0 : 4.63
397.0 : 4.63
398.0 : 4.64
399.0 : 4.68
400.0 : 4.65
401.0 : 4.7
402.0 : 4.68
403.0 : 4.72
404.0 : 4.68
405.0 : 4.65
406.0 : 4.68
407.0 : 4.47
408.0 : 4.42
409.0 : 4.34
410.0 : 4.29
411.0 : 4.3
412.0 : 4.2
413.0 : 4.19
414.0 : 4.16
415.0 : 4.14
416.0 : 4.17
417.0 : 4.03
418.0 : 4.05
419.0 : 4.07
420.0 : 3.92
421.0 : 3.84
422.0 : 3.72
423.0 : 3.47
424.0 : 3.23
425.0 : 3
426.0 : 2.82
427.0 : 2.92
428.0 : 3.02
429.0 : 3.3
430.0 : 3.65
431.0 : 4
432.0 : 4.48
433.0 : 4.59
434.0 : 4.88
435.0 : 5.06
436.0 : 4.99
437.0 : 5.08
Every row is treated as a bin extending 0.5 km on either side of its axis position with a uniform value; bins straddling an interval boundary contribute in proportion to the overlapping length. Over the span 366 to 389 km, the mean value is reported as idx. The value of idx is 3.12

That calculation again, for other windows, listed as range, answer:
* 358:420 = 3.88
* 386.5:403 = 4.3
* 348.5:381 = 3.89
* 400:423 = 4.28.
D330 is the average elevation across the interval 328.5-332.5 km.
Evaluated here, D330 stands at 4.91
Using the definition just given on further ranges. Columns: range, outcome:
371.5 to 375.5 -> 2.92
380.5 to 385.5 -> 2.99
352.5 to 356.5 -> 4.93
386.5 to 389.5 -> 3.57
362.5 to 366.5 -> 3.97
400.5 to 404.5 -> 4.69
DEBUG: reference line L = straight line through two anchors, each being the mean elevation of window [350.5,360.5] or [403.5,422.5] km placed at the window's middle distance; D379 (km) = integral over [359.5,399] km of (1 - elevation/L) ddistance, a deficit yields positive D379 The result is 8.4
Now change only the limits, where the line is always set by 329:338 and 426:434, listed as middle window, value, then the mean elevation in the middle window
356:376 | 3.3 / 3.76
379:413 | 0.5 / 4.06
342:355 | -1.0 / 5.05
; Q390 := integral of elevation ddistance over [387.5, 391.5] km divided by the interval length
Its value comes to 3.81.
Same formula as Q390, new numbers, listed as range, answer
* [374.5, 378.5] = 2.77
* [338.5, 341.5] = 5.05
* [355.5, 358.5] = 4.75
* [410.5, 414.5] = 4.21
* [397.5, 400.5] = 4.66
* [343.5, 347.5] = 5.11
